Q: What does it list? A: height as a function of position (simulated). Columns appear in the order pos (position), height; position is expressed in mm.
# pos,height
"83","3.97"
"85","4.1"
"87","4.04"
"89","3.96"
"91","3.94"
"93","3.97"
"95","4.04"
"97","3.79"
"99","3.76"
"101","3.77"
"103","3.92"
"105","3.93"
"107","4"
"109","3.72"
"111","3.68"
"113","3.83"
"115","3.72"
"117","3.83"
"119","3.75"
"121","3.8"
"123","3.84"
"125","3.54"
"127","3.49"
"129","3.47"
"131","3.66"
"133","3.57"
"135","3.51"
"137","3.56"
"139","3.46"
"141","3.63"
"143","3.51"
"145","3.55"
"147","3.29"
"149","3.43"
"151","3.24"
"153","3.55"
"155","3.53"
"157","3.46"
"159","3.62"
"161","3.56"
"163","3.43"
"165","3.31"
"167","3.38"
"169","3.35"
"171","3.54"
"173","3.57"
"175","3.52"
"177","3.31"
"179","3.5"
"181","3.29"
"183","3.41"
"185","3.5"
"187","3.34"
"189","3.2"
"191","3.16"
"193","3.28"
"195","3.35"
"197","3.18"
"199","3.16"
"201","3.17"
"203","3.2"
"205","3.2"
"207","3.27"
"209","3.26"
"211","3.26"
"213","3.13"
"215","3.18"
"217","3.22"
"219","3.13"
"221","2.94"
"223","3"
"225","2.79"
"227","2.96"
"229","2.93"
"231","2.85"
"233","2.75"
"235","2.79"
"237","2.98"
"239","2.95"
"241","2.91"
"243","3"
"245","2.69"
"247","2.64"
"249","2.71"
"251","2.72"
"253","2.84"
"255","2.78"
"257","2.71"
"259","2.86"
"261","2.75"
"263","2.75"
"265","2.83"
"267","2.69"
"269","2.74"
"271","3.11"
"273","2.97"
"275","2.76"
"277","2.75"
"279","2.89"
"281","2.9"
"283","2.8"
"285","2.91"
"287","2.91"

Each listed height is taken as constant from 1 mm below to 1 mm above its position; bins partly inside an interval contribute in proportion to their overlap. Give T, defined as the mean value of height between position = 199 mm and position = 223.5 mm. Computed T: 3.17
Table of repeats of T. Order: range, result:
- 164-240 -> 3.19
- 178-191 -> 3.36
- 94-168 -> 3.63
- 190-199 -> 3.23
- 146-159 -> 3.43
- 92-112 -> 3.86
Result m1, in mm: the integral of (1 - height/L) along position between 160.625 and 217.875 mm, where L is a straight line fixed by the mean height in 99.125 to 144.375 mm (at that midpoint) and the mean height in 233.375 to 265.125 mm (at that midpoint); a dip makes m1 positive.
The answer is -1.7 mm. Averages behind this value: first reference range 3.69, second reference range 2.81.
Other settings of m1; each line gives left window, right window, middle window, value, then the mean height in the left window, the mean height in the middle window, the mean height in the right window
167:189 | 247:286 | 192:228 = 0.58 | 3.42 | 3.15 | 2.81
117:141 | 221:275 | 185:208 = -0.49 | 3.62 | 3.24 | 2.84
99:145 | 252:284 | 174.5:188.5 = -0.27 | 3.69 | 3.4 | 2.82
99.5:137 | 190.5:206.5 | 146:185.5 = -0.22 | 3.72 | 3.44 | 3.22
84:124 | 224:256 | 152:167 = -0.18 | 3.87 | 3.49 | 2.83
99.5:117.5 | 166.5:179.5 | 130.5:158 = 0.94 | 3.82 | 3.49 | 3.45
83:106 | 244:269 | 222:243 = 0.18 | 3.93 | 2.9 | 2.75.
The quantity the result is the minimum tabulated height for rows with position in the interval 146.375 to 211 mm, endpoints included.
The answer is 3.16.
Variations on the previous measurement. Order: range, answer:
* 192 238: 2.75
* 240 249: 2.64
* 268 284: 2.74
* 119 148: 3.29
